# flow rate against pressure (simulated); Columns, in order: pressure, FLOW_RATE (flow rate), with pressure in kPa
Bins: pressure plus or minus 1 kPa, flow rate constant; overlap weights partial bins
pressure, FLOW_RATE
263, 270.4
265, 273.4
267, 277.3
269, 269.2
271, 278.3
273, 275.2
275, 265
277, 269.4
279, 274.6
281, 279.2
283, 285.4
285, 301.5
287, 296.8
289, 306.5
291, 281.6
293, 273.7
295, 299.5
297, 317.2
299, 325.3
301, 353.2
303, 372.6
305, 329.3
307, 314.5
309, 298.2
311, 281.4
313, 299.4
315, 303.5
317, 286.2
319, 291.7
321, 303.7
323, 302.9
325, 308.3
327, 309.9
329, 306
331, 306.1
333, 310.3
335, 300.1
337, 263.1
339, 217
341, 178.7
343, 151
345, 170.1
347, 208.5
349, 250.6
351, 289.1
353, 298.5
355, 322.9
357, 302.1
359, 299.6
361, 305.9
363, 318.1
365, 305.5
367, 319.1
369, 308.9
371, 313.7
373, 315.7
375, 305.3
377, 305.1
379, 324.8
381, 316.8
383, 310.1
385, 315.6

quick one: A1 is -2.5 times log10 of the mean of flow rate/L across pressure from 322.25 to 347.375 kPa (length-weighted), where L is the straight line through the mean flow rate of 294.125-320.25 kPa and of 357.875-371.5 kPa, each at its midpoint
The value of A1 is 0.21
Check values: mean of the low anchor 313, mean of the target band 257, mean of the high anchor 310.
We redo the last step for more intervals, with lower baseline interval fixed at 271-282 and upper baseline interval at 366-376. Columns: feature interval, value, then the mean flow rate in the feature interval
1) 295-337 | -0.073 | 310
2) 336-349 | 0.431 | 202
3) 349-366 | 0.018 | 302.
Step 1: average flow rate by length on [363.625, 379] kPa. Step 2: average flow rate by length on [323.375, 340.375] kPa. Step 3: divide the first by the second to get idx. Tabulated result 1.08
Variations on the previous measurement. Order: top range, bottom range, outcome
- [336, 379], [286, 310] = 0.88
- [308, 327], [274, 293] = 1.05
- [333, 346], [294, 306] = 0.66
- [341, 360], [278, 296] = 0.87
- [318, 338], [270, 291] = 1.06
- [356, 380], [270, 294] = 1.10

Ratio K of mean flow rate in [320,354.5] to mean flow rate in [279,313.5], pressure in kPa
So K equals 0.9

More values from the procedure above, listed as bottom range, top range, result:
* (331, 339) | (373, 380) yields 1.10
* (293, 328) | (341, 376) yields 0.90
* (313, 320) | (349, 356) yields 1.00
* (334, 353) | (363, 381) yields 1.36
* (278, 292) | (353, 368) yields 1.07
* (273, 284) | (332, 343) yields 0.89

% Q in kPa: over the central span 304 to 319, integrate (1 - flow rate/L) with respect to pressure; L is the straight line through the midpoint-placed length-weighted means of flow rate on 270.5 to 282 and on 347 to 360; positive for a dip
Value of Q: -1.1 kPa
